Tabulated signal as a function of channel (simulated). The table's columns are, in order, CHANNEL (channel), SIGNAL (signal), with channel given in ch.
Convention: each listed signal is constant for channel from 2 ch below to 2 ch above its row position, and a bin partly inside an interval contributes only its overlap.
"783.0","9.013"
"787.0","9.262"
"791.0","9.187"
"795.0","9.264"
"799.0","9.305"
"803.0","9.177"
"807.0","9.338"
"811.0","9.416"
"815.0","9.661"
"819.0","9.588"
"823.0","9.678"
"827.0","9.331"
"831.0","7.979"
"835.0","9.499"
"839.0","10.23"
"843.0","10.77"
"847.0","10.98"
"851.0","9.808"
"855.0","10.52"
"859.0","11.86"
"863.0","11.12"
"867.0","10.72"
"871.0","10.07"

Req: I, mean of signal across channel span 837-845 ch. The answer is 10.5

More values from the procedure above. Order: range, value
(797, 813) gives 9.31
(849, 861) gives 10.7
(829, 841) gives 9.24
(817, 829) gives 9.53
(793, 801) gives 9.28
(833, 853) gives 10.3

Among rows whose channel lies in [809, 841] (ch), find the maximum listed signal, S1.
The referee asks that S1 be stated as 10.23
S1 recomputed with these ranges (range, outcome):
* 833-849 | 10.98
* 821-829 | 9.678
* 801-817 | 9.661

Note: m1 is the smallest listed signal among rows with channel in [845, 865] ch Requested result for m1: 9.808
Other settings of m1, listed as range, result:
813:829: 9.331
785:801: 9.187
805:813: 9.338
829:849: 7.979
